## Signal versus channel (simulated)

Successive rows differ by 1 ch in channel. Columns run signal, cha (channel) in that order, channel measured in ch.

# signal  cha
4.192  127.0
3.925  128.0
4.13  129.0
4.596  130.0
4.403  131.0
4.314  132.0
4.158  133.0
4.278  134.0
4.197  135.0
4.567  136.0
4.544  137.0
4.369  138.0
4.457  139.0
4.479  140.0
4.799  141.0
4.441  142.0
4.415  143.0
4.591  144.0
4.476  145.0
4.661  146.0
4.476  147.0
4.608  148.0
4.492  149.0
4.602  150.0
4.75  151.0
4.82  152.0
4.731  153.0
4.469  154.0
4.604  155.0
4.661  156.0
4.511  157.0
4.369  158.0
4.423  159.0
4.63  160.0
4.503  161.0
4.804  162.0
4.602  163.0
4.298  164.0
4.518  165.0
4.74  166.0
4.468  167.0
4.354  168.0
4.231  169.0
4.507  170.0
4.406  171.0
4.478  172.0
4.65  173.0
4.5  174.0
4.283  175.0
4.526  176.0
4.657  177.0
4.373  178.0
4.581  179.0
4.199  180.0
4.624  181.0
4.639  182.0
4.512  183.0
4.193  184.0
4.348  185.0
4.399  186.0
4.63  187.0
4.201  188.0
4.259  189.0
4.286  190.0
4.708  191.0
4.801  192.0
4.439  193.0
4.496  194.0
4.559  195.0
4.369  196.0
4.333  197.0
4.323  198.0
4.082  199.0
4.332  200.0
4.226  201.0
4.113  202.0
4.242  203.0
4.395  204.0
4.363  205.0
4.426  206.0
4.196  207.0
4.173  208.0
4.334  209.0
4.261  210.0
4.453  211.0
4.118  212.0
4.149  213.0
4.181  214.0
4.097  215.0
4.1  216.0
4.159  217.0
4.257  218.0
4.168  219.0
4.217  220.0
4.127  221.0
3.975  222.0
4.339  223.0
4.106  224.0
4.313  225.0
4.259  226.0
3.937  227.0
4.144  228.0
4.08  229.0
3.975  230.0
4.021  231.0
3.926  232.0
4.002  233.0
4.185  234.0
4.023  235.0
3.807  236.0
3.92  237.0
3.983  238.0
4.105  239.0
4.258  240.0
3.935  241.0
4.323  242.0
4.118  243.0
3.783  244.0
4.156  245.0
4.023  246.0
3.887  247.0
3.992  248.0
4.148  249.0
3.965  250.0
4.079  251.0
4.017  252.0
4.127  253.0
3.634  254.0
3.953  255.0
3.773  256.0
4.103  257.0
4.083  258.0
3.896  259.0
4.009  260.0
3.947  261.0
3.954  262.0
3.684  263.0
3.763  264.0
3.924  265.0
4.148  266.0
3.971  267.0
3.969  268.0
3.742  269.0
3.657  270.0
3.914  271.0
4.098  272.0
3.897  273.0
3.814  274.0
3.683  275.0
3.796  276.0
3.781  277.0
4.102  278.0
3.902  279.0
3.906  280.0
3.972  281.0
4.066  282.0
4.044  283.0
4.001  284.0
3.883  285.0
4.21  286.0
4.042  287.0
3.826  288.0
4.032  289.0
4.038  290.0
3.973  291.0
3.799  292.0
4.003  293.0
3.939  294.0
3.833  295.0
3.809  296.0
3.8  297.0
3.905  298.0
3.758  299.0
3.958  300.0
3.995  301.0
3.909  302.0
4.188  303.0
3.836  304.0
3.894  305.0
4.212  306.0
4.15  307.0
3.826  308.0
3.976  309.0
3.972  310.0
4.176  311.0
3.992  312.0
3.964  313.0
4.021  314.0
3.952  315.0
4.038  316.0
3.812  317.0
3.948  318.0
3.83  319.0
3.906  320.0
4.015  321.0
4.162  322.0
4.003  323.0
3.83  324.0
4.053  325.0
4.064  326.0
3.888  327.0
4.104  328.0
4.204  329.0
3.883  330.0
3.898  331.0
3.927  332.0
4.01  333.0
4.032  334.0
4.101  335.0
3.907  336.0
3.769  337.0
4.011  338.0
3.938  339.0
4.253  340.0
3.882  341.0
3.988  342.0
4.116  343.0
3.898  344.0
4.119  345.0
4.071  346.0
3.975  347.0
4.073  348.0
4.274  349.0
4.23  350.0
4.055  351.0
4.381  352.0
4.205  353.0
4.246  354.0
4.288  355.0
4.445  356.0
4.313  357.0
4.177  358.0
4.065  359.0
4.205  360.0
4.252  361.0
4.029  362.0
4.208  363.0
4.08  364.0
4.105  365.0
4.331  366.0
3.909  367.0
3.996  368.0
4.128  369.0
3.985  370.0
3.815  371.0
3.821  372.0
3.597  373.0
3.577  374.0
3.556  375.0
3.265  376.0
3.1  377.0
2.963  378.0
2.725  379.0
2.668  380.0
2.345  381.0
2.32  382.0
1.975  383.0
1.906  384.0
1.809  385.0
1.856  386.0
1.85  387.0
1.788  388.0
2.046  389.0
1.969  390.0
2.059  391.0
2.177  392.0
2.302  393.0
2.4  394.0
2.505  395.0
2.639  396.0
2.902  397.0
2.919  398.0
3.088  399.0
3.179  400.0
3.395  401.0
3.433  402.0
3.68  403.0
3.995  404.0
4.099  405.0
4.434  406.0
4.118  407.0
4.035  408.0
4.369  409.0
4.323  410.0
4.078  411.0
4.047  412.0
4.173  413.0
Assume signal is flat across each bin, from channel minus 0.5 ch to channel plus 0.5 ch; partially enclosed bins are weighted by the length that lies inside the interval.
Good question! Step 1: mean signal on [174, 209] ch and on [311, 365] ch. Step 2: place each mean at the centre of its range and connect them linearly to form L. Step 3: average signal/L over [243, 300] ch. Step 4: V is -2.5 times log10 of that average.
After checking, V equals 0.074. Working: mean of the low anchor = 4.39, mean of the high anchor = 4.06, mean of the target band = 3.93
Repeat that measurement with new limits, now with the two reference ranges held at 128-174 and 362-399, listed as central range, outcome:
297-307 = -0.14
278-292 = -0.11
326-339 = -0.21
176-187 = -0.04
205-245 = -0.04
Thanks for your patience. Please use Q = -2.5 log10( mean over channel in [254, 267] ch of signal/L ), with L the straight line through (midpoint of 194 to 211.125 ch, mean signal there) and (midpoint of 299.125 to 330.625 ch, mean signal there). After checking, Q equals 0.06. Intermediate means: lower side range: 4.31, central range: 3.93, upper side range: 3.99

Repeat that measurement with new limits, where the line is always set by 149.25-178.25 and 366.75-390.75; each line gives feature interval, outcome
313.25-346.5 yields -0.23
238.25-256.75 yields -0.04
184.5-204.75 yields -0.02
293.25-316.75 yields -0.16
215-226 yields -0.02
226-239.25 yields -0.01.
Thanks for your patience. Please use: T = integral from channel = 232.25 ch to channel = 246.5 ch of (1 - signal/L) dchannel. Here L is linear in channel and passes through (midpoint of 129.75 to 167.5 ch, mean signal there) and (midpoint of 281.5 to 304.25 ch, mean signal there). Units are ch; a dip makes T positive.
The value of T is 0.41 ch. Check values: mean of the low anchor 4.52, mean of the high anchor 3.95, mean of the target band 4.04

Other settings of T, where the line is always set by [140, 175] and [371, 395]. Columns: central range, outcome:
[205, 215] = -0.4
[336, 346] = -3.7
